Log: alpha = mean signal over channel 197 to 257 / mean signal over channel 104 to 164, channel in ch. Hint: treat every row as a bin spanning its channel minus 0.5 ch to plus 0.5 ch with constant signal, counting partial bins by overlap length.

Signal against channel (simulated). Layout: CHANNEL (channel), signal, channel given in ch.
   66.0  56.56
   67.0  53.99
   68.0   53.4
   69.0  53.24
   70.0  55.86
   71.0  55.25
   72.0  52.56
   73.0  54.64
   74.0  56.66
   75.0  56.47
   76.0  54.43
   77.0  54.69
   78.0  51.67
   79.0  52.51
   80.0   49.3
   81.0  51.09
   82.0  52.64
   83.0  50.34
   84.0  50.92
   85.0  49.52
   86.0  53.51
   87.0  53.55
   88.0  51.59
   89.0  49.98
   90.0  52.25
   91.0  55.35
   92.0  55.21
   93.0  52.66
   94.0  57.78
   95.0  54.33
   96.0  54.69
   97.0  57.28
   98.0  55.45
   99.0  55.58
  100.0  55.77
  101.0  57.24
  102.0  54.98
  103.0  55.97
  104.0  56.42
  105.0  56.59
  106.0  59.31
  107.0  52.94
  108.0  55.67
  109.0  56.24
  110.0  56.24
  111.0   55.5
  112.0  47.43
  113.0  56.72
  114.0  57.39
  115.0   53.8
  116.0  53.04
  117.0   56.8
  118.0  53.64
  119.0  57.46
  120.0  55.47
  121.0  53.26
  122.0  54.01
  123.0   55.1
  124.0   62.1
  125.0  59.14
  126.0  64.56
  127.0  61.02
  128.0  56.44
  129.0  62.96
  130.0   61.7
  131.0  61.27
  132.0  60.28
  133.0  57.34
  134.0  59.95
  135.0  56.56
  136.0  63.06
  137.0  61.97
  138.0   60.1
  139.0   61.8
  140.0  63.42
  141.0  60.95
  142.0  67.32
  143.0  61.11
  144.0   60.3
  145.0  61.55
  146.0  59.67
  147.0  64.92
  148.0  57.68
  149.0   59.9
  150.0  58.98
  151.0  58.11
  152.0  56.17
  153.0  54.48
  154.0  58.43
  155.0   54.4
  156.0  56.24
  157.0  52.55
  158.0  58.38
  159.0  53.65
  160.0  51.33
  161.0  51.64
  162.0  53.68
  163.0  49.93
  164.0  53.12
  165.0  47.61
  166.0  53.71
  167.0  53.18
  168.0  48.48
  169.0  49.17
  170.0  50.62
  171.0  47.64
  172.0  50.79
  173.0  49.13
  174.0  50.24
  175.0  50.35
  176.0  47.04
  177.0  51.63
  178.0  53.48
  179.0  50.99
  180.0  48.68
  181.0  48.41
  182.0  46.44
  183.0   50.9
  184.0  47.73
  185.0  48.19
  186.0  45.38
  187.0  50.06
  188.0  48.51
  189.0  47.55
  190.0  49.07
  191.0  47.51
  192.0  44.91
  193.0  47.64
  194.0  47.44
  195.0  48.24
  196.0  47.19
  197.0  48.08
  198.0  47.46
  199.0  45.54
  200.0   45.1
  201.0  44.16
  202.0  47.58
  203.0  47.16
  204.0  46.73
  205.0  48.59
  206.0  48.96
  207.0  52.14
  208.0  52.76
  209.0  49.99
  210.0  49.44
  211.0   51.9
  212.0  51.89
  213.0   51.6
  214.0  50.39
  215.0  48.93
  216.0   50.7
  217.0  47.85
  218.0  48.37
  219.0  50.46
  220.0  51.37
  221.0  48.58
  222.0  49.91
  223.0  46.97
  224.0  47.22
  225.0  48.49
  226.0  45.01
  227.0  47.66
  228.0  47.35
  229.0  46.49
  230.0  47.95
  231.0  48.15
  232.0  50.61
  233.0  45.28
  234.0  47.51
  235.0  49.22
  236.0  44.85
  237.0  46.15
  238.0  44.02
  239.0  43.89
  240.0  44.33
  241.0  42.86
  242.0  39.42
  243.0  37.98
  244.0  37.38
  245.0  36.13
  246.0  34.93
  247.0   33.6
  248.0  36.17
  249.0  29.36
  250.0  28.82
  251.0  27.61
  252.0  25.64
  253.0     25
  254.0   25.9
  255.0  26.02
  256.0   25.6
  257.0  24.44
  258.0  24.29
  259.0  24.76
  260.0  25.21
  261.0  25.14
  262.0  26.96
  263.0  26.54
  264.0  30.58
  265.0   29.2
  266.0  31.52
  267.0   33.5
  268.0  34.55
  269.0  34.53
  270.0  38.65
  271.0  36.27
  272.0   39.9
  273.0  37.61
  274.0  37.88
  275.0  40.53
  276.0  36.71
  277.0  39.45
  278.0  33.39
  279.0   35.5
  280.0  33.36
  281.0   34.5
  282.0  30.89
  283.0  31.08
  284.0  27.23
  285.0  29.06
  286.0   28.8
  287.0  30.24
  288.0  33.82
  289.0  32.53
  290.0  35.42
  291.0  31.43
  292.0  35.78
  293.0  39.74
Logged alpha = 0.76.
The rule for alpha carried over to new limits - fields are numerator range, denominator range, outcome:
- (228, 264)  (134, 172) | 0.63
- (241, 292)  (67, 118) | 0.59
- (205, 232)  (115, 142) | 0.83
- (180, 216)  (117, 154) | 0.81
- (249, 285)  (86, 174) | 0.55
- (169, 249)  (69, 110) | 0.87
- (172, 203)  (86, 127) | 0.87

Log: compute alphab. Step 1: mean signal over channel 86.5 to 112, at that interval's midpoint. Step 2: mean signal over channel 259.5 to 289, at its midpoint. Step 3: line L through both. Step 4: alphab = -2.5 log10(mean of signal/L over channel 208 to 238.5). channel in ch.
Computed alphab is -0.229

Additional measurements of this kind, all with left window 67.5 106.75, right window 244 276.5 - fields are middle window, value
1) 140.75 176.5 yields -0.22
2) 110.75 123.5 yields -0.09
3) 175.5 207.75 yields -0.19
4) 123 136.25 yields -0.24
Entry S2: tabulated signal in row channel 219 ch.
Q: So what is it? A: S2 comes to 50.46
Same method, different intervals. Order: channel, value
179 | 50.99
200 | 45.1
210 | 49.44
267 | 33.5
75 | 56.47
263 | 26.54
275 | 40.53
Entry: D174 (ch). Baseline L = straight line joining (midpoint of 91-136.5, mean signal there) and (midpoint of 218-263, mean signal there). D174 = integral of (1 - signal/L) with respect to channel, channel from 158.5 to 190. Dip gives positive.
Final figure -1.2 ch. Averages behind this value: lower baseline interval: 56.8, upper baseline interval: 38.7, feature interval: 50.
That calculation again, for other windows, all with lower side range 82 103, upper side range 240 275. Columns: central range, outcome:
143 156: -3.48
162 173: -1.65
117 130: -2.16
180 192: -1.91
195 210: -3.37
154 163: -1.77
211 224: -4.36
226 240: -4.59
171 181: -1.70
